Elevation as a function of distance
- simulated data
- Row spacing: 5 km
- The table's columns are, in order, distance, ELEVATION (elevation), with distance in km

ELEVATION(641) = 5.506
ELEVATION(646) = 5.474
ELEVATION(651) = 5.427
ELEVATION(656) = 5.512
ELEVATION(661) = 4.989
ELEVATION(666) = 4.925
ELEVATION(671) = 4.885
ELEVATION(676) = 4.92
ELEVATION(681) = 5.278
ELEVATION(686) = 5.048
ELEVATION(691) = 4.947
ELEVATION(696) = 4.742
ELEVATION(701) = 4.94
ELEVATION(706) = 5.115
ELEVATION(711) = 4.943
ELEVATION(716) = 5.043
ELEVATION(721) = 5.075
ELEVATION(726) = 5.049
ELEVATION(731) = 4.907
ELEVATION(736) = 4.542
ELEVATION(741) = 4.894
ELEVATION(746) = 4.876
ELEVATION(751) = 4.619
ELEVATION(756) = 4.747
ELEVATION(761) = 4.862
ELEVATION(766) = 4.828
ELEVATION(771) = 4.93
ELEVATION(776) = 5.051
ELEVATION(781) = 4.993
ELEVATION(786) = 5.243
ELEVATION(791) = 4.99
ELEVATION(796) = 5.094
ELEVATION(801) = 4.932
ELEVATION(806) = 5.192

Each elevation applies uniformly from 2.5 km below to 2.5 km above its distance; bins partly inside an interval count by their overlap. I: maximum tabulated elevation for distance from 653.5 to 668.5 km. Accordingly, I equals 5.512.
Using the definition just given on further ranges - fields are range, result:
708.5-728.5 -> 5.075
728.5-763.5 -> 4.907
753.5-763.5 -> 4.862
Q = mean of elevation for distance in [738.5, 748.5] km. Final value 4.88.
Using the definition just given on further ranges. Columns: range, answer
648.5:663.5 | 5.31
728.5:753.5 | 4.77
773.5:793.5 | 5.07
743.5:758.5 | 4.75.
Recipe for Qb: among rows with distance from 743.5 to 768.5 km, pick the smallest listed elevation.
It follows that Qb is 4.619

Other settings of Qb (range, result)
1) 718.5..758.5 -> 4.542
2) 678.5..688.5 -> 5.048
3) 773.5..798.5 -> 4.99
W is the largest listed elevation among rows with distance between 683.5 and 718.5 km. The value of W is 5.115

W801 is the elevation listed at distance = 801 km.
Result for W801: 4.932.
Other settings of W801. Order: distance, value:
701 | 4.94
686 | 5.048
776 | 5.051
